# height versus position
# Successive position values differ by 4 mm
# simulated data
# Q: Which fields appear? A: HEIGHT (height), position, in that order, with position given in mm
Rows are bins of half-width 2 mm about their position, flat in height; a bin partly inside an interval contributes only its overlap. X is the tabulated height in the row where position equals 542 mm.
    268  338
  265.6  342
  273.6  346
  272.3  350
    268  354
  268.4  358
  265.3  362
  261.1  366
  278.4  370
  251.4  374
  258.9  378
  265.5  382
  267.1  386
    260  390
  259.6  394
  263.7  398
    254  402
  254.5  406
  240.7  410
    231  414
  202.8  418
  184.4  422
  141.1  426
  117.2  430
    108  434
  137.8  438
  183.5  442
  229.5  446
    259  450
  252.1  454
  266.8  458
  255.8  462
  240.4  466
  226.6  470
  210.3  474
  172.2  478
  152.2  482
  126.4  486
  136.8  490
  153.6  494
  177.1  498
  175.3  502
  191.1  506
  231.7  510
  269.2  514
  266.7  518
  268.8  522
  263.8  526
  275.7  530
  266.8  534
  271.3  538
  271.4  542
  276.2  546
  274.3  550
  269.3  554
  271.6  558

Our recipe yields 271.4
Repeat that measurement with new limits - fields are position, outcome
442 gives 183.5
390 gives 260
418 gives 202.8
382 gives 265.5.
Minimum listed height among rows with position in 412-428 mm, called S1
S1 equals 141.1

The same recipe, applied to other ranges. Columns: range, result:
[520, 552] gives 263.8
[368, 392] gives 251.4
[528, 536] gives 266.8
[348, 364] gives 265.3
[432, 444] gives 108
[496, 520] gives 175.3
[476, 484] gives 152.2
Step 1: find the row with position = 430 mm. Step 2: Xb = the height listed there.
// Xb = 117.2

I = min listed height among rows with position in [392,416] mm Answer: 231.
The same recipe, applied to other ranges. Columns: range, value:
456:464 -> 255.8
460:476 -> 210.3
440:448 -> 183.5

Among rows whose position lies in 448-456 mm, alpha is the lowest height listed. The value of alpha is 252.1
